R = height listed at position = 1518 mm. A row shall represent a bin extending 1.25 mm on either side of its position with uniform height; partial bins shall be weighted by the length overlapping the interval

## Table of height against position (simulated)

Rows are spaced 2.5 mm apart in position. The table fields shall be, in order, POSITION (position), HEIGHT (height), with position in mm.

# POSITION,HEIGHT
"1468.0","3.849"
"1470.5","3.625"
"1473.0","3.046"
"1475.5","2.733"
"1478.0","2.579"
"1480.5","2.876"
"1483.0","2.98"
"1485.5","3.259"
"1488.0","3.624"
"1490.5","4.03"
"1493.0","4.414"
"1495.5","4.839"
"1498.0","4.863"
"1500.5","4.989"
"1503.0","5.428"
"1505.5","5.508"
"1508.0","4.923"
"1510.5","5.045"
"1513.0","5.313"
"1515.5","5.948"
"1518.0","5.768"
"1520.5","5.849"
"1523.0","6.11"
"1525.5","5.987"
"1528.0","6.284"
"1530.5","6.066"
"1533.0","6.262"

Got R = 5.768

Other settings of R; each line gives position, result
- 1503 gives 5.428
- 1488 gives 3.624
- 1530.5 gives 6.066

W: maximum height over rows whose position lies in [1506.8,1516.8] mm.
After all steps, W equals 5.948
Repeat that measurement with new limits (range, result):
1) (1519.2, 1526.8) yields 6.11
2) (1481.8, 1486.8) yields 3.259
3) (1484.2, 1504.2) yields 5.428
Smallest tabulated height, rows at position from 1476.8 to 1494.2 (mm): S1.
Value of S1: 2.579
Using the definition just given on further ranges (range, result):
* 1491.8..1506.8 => 4.414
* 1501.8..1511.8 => 4.923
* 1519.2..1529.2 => 5.849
